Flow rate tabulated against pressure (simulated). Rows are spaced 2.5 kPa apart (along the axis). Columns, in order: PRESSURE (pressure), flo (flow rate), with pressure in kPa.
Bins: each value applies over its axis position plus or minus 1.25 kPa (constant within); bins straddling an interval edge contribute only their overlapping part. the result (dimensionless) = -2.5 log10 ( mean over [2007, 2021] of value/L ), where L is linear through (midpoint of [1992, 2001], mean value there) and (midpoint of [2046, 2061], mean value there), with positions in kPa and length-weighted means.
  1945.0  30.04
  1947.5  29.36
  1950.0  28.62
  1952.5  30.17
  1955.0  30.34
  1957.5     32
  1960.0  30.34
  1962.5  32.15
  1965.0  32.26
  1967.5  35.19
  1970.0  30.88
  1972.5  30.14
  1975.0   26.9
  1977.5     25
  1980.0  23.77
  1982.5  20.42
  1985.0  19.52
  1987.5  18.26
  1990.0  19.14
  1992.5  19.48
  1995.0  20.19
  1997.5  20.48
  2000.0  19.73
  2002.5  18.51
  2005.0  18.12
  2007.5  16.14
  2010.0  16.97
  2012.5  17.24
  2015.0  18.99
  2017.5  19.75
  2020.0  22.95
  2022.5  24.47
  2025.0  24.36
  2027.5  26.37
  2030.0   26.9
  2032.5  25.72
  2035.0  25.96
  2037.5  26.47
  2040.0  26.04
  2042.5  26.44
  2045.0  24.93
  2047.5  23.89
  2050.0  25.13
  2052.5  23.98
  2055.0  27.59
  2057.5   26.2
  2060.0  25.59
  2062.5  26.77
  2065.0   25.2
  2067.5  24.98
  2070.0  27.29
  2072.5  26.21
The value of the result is 0.16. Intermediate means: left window 20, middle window 18.7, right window 25.4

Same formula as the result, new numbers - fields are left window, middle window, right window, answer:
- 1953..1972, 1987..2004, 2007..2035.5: 0.33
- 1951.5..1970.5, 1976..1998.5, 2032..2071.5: 0.40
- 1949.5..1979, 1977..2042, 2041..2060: 0.27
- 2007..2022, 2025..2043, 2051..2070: -0.19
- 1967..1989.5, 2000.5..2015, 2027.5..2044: 0.41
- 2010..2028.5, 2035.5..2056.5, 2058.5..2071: -0.06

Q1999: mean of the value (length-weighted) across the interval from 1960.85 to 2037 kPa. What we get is 23.3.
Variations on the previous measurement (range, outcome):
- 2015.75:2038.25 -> 24.6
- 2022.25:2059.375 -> 25.7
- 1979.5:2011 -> 19.2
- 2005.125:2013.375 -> 16.9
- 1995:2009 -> 18.7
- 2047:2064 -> 25.7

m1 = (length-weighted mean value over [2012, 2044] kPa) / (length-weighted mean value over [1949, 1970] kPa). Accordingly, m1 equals 0.8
